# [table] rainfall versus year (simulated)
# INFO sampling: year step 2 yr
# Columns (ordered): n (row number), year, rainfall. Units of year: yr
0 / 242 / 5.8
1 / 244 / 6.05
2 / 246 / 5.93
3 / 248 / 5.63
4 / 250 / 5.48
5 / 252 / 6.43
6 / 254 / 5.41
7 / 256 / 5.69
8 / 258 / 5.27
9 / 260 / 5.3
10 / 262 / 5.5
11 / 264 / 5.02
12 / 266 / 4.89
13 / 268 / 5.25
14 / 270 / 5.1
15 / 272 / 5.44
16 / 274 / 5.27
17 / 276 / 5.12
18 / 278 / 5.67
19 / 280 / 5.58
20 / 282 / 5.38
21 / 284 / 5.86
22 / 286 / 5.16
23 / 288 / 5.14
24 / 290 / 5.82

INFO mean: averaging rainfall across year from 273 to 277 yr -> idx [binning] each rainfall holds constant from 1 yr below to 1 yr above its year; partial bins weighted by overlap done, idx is 5.2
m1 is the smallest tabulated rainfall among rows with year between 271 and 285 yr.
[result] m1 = 5.12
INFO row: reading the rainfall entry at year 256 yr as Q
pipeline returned 5.69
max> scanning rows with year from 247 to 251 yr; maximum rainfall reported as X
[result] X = 5.63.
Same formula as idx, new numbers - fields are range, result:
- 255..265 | 5.36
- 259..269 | 5.19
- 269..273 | 5.27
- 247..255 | 5.74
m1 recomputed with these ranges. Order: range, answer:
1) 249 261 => 5.27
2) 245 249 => 5.63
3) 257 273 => 4.89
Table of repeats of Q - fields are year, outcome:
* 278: 5.67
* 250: 5.48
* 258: 5.27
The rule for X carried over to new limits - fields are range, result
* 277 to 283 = 5.67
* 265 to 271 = 5.25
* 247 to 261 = 6.43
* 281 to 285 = 5.86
